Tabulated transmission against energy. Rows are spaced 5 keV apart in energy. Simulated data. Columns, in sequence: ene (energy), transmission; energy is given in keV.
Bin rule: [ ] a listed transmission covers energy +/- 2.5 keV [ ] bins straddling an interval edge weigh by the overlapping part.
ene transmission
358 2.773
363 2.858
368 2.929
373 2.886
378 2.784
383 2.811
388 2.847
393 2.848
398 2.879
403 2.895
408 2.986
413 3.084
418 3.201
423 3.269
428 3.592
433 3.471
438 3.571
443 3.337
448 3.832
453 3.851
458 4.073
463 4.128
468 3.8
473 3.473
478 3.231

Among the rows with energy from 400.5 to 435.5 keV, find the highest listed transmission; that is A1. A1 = 3.592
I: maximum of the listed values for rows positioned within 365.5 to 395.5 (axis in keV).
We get 2.929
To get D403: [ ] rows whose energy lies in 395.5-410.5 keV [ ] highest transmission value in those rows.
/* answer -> 2.986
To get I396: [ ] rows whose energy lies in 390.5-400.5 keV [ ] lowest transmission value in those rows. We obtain 2.848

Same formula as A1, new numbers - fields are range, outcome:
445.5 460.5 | 4.073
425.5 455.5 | 3.851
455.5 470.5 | 4.128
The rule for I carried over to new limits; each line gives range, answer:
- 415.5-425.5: 3.269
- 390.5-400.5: 2.879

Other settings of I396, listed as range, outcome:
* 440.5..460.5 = 3.337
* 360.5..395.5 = 2.784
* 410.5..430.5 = 3.084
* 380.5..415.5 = 2.811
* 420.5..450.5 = 3.269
